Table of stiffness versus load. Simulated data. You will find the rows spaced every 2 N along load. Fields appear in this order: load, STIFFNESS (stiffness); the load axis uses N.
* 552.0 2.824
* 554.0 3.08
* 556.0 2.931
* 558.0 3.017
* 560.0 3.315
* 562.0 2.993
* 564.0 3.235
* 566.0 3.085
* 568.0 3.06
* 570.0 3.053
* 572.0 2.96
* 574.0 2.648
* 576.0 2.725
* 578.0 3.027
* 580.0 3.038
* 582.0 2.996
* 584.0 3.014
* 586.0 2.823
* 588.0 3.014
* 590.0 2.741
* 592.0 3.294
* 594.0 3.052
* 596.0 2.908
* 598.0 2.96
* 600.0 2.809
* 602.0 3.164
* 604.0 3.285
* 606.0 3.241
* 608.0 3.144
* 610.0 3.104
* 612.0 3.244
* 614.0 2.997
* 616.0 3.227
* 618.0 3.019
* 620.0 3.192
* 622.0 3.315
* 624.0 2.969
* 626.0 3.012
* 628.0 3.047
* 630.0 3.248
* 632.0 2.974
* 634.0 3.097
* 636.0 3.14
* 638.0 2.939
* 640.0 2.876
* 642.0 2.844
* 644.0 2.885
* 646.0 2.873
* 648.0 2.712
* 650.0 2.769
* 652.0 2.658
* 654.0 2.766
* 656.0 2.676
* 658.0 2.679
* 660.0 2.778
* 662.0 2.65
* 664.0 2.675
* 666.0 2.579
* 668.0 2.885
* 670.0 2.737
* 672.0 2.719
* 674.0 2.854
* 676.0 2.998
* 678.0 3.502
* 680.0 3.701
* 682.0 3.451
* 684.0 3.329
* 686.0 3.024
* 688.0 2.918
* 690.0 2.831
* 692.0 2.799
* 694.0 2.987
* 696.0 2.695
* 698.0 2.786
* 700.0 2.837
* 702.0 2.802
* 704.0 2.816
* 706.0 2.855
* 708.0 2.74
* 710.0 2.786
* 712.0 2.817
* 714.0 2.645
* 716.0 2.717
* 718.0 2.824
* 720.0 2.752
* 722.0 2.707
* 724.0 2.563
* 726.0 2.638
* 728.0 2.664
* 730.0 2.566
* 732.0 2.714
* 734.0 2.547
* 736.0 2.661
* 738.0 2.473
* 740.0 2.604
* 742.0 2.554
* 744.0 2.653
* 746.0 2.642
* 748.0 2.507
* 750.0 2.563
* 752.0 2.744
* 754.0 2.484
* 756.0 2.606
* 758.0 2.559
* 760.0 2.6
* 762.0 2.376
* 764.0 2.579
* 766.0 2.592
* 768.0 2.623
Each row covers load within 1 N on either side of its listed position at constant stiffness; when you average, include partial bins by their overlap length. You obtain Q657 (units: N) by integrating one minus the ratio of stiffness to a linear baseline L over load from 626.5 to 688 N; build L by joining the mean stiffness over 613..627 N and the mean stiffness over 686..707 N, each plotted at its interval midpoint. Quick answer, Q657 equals 0.8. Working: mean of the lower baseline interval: 3.1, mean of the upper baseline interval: 2.84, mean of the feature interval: 2.94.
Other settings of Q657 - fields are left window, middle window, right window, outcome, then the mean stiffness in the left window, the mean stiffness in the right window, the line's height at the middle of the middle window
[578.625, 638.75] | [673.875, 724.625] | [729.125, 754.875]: -3.1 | 3.07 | 2.59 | 2.75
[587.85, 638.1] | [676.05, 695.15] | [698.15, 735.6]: -2.2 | 3.09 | 2.72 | 2.83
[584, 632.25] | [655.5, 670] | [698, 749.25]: 0.9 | 3.07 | 2.68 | 2.89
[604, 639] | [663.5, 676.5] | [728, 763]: 0.6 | 3.12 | 2.58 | 2.91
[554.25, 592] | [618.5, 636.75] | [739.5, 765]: -1.5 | 2.99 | 2.57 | 2.86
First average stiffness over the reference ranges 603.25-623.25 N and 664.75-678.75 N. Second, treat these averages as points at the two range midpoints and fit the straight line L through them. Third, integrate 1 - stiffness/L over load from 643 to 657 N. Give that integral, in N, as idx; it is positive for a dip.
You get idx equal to 1.1 N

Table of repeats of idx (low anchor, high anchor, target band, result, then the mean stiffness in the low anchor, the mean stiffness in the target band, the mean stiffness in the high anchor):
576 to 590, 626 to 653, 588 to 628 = -2.0 N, 2.95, 3.09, 2.93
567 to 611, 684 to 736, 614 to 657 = -0.7 N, 3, 2.96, 2.77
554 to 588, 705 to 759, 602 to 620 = -1.5 N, 3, 3.16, 2.65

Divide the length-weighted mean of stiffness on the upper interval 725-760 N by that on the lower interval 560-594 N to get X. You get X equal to 0.9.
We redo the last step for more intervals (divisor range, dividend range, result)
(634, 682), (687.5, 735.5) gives 0.95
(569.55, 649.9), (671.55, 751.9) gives 0.93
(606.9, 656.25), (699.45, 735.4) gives 0.91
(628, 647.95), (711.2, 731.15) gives 0.90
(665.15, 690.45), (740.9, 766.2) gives 0.84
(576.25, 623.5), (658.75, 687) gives 0.98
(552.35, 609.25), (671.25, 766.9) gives 0.92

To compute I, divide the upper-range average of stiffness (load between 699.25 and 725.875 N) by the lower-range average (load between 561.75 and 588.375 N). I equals 0.93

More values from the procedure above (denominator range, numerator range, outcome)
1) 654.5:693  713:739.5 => 0.90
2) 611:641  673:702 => 0.99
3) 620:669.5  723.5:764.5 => 0.90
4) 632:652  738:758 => 0.89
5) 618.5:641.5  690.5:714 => 0.91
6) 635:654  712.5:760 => 0.92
